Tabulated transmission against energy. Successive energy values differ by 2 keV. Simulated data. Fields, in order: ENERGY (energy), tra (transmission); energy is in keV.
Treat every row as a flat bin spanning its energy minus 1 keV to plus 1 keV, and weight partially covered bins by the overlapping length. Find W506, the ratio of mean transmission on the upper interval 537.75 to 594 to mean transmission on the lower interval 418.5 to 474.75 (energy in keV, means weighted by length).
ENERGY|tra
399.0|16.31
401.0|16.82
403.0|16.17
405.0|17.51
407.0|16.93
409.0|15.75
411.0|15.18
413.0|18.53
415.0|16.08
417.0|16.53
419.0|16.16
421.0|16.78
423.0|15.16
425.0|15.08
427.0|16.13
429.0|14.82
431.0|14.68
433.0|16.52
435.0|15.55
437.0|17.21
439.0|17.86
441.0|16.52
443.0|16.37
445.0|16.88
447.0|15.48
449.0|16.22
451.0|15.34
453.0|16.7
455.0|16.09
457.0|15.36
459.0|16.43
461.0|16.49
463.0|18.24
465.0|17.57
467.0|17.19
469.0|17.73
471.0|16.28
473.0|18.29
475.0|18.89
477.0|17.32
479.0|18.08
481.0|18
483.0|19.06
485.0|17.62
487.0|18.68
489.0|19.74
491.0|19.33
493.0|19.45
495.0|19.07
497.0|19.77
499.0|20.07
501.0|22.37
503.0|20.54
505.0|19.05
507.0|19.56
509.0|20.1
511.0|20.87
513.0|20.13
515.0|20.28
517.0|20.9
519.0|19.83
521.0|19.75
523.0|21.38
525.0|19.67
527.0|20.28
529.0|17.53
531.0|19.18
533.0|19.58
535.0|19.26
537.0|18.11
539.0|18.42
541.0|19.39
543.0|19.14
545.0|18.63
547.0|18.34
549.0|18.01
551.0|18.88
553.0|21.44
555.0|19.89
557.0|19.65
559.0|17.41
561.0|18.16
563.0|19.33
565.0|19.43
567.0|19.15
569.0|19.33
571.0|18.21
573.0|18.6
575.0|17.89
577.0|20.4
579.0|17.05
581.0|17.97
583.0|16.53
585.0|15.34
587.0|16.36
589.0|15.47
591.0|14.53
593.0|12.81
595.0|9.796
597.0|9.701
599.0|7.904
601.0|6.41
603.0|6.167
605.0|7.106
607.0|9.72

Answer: 1.10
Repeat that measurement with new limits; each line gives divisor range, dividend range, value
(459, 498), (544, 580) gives 1.04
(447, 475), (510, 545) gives 1.17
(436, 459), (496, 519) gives 1.24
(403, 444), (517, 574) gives 1.18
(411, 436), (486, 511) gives 1.24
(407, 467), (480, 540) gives 1.20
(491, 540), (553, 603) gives 0.81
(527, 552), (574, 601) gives 0.77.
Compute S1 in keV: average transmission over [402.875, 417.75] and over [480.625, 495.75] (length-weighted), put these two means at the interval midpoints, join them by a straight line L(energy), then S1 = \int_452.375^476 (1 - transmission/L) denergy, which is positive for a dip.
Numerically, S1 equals 1.4 keV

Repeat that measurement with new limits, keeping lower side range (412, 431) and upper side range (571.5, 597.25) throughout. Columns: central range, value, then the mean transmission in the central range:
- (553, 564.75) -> -2.5 keV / 19.1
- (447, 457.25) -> 0.0 keV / 15.9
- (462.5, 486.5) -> -2.8 keV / 17.9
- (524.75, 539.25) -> -2.8 keV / 19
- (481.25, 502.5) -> -4.7 keV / 19.5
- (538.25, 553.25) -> -2.9 keV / 18.9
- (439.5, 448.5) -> -0.2 keV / 16.4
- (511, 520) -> -2.5 keV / 20.4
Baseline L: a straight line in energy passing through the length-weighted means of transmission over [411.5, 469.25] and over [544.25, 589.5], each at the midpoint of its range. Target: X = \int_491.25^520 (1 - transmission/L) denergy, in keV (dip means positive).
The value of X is -4.5 keV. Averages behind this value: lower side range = 16.4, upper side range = 18.4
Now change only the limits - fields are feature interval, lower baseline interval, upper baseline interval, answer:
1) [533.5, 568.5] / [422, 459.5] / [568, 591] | -3.8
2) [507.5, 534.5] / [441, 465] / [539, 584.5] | -3.2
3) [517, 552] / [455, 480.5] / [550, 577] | -1.3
